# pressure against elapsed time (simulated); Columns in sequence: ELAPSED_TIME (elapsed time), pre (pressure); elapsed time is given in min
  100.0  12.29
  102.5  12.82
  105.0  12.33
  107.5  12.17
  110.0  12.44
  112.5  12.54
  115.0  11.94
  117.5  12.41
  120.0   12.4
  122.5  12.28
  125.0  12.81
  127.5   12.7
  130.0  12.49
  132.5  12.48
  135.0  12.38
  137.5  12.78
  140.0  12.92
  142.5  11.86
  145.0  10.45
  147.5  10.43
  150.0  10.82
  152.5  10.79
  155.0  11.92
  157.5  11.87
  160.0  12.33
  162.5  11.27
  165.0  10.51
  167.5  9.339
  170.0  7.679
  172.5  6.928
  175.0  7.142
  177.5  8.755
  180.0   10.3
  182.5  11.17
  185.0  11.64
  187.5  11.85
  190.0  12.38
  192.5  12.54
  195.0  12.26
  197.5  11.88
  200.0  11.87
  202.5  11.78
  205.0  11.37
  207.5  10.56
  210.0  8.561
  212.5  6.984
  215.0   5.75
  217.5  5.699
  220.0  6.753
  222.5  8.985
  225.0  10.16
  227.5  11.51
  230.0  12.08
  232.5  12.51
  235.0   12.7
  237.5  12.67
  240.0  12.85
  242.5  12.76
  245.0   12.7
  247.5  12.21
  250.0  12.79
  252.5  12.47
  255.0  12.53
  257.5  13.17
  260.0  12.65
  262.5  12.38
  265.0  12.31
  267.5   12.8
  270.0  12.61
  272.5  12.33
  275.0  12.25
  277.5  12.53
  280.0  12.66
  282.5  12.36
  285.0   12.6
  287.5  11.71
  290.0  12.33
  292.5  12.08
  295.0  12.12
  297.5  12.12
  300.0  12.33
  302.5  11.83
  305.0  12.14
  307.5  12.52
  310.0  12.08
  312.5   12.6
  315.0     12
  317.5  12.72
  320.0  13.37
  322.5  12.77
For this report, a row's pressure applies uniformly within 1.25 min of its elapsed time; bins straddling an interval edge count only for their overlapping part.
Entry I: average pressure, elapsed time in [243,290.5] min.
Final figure 12.5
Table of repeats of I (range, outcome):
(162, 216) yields 10.1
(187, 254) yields 11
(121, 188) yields 11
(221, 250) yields 11.9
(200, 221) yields 8.66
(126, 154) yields 11.8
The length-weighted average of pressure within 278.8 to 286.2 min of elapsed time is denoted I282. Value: 12.5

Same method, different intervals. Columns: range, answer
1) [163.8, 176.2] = 8.32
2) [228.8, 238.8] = 12.5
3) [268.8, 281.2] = 12.5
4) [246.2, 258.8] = 12.6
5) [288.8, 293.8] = 12.2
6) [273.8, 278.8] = 12.4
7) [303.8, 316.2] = 12.3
